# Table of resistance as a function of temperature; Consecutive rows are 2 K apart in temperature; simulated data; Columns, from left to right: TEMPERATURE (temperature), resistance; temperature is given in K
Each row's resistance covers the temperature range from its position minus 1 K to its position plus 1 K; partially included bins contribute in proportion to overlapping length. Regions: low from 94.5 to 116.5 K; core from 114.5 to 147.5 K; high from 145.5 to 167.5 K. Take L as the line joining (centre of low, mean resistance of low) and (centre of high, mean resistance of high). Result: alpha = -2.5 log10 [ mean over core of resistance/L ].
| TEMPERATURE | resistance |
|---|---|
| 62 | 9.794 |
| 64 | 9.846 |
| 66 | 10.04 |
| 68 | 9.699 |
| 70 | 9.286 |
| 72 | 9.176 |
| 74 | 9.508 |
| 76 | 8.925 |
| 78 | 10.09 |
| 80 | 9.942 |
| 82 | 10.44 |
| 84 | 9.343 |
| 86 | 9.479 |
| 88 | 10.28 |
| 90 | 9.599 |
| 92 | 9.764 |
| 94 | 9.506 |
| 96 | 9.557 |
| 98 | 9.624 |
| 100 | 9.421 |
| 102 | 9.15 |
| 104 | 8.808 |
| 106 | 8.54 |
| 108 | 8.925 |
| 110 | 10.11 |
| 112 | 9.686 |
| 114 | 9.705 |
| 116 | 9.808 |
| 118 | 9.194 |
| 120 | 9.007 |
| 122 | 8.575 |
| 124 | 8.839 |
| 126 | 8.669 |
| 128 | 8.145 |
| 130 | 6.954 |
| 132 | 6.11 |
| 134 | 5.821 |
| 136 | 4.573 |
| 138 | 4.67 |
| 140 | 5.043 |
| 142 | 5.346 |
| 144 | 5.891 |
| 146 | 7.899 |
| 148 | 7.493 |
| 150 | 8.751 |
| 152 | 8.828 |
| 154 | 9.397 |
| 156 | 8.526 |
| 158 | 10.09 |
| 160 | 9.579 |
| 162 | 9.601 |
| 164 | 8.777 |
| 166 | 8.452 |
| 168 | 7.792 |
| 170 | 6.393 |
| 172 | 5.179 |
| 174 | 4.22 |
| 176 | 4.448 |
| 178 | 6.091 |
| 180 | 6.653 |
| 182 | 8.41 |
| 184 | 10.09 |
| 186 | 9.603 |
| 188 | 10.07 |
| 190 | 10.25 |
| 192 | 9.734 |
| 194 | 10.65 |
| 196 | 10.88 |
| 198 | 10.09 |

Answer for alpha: 0.26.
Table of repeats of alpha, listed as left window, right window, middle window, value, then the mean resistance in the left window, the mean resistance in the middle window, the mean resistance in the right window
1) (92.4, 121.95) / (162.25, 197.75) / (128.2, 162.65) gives 0.19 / 9.34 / 7.32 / 8.17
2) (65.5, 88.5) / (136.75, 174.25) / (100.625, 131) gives -0.04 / 9.66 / 8.95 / 7.52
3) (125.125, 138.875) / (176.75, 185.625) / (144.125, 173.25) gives -0.15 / 6.42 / 8.23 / 7.84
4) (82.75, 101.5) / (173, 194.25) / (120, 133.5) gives 0.15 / 9.62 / 7.89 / 8.12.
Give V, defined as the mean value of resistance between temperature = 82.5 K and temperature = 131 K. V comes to 9.21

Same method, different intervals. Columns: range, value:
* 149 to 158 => 9.01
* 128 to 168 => 7.49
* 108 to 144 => 7.65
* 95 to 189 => 8.01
